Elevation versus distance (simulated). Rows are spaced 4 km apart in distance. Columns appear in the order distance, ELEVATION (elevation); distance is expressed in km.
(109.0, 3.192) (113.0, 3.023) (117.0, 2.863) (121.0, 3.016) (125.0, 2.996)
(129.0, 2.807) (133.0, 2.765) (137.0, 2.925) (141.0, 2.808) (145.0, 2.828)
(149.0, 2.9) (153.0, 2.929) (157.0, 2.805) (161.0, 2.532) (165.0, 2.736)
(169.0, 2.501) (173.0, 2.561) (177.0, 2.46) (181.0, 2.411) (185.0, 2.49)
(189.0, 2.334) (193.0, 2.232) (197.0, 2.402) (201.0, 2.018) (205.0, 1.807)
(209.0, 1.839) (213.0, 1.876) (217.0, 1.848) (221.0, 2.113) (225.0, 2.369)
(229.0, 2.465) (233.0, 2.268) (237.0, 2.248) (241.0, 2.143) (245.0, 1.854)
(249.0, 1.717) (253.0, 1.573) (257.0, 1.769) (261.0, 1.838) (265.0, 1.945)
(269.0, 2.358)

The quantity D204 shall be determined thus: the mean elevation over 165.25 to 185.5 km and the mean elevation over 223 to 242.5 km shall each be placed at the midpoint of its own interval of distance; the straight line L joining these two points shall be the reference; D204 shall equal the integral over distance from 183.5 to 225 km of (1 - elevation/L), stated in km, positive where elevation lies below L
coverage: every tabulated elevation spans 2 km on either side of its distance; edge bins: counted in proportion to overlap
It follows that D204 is 5.2 km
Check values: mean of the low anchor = 2.51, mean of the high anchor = 2.3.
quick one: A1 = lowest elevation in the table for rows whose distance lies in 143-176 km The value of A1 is 2.501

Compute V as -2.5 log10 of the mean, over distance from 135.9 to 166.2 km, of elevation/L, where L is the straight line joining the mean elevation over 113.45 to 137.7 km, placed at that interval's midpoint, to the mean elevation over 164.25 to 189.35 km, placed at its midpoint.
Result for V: -0.04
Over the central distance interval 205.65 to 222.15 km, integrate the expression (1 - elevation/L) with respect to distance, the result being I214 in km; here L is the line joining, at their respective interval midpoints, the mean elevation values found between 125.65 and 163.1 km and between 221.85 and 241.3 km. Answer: 3.5 km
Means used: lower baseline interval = 2.82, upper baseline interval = 2.3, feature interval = 1.9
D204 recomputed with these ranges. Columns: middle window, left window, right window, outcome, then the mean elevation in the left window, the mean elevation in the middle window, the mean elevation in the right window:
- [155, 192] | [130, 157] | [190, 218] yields -1.4 km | 2.85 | 2.53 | 2.02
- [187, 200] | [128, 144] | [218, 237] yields 0.9 km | 2.83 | 2.3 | 2.27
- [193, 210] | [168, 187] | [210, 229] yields 1.6 km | 2.48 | 2.05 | 2.08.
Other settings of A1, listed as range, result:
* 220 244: 2.113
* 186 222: 1.807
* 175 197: 2.232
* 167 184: 2.411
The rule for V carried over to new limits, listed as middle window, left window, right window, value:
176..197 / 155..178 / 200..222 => -0.04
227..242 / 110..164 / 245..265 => -0.17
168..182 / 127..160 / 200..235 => 0.01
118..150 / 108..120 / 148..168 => 0.01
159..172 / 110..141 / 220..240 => 0.04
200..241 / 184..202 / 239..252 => -0.01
